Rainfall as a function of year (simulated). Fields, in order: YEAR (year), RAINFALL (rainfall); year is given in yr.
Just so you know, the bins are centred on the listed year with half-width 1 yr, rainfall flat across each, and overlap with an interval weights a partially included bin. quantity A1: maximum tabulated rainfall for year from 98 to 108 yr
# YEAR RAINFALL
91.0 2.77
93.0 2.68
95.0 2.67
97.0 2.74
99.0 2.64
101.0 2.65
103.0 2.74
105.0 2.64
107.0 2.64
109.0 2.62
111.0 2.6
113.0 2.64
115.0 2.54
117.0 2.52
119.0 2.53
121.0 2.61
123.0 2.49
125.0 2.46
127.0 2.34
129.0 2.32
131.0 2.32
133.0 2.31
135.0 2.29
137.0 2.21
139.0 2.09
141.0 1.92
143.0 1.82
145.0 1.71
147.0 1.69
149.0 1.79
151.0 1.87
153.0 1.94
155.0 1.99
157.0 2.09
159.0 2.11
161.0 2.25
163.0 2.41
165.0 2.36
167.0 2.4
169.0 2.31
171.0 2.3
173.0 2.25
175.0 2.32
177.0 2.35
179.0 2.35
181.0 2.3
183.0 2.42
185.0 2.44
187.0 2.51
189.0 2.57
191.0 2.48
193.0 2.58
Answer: 2.74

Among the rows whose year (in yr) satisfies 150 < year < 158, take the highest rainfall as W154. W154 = 2.09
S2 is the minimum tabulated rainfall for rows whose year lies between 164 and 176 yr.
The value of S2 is 2.25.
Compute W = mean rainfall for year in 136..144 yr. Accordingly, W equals 2.01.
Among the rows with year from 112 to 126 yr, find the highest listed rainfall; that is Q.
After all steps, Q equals 2.64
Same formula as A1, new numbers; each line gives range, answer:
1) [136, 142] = 2.21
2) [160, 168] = 2.41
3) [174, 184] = 2.42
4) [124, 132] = 2.46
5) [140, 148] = 1.92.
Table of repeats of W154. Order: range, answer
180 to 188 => 2.51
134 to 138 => 2.29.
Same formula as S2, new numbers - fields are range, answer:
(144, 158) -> 1.69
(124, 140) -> 2.09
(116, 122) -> 2.52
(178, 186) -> 2.3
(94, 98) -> 2.67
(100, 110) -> 2.62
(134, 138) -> 2.21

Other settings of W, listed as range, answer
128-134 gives 2.32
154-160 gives 2.06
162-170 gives 2.37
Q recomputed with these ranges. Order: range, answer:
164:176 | 2.4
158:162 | 2.25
